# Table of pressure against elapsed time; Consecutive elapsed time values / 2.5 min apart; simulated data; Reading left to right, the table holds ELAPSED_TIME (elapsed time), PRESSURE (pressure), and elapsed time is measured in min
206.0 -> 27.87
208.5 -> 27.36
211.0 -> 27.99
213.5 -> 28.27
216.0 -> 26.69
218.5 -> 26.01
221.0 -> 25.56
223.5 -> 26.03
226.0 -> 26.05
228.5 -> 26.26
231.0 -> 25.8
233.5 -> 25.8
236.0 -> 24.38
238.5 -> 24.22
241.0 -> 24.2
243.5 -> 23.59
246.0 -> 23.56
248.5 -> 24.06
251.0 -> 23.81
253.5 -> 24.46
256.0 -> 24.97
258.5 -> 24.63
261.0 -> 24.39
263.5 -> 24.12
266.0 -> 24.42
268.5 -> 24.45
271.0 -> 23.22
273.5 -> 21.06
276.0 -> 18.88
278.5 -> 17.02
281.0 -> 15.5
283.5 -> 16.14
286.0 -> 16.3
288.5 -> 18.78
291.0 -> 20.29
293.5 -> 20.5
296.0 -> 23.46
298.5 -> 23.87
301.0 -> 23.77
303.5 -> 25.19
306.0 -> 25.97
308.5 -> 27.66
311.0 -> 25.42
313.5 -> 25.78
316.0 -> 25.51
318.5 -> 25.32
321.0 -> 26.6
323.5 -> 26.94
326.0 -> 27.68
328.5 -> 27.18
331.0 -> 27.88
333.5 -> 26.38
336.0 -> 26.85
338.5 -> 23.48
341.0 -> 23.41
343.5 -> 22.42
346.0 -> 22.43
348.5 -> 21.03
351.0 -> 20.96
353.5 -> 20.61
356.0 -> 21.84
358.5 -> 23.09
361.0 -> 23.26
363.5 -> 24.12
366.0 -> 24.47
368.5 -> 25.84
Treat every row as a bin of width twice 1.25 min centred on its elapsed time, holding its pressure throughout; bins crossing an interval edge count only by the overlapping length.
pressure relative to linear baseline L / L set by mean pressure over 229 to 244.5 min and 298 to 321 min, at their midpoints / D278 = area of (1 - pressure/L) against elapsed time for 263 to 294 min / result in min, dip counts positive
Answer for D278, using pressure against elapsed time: 6.4 min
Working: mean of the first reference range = 24.8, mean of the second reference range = 25.5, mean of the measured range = 19.9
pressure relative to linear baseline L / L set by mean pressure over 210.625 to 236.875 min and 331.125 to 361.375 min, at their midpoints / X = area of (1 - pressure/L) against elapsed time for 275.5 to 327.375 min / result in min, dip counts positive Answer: 3.1 min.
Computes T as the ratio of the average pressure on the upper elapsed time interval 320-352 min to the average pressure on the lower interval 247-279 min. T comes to 1.07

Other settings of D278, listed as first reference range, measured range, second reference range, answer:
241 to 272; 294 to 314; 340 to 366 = -1.4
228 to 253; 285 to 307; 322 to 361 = 2.1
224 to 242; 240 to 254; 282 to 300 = 0.0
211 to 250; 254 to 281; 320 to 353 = 3.0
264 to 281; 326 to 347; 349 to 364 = -3.1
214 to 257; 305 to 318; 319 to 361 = -0.8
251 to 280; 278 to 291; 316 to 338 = 3.8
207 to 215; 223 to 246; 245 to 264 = 0.8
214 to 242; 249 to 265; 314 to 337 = 1.0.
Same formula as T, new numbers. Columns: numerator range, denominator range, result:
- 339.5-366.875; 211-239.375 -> 0.86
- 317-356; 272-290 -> 1.38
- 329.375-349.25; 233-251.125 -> 1.01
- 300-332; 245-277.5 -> 1.12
